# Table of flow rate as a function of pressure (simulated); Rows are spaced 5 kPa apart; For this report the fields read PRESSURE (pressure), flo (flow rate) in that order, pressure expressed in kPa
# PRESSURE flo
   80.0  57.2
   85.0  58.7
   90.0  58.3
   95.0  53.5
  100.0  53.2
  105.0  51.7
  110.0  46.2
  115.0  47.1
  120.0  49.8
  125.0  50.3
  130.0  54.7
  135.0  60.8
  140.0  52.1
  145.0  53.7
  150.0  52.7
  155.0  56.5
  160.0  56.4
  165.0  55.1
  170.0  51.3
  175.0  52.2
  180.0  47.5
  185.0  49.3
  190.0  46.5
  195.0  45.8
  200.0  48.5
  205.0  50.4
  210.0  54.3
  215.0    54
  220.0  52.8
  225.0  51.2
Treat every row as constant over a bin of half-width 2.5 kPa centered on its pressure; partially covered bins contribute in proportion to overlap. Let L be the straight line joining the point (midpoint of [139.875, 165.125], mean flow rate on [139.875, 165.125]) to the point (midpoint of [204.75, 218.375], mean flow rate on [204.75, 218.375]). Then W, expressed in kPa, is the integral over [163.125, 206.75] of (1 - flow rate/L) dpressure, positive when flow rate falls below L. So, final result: 3.5 kPa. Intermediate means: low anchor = 54.6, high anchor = 53.3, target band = 49.5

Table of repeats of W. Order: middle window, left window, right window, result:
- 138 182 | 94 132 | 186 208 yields -3.5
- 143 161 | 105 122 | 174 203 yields -2.4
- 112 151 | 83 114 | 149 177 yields 0.8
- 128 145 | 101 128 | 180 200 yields -2.4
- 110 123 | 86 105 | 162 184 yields 1.4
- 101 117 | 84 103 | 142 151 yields 1.8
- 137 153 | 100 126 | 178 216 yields -1.2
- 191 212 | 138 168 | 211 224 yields 1.6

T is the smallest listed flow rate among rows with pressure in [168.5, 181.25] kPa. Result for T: 47.5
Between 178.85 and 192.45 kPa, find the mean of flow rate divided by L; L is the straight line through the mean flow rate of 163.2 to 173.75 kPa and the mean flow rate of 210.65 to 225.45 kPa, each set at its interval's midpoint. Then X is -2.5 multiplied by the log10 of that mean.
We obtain 0.11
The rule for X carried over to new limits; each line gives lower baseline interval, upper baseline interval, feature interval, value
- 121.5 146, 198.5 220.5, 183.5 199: 0.12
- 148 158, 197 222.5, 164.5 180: 0.04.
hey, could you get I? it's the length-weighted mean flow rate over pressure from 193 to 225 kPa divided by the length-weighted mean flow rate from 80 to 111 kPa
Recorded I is 0.94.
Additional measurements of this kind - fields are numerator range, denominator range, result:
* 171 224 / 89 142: 0.96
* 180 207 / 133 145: 0.86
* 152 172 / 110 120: 1.15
